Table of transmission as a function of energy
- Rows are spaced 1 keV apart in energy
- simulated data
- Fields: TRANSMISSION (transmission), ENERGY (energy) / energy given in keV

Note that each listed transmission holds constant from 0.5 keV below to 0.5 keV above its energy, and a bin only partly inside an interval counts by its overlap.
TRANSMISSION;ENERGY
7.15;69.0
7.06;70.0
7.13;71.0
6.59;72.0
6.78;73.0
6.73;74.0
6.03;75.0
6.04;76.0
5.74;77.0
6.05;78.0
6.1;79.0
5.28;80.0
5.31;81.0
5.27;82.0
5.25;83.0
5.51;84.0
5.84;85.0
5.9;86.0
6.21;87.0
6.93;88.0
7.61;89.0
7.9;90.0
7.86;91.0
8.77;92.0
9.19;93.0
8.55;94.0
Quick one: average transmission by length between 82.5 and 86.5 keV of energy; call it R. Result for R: 5.62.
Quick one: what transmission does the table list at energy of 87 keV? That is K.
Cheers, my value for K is 6.21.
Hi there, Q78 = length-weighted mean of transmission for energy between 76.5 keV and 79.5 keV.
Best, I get 5.96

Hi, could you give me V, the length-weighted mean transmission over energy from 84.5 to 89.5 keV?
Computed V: 6.5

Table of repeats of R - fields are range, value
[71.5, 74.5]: 6.7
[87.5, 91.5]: 7.58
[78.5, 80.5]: 5.69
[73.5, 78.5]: 6.12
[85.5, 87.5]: 6.05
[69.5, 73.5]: 6.89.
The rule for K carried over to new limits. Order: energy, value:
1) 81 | 5.31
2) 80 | 5.28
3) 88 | 6.93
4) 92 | 8.77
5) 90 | 7.9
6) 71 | 7.13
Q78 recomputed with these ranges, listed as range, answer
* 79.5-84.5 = 5.32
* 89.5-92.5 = 8.18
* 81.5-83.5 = 5.26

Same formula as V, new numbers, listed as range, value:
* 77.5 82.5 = 5.6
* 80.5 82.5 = 5.29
